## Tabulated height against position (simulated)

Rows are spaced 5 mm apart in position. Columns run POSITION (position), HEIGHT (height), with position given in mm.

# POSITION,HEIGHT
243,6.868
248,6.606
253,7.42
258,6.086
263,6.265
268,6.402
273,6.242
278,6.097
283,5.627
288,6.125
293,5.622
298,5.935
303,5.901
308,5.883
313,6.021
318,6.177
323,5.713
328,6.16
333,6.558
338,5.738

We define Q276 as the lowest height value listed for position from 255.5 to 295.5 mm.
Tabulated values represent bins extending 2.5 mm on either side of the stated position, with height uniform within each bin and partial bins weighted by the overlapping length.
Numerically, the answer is 5.622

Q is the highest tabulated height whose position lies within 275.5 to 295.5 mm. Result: 6.125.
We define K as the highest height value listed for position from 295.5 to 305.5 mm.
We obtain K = 5.935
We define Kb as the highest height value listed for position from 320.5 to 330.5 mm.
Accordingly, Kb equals 6.16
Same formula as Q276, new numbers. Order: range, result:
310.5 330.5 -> 5.713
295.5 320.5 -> 5.883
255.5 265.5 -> 6.086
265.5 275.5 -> 6.242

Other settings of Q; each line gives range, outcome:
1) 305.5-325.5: 6.177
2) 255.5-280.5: 6.402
